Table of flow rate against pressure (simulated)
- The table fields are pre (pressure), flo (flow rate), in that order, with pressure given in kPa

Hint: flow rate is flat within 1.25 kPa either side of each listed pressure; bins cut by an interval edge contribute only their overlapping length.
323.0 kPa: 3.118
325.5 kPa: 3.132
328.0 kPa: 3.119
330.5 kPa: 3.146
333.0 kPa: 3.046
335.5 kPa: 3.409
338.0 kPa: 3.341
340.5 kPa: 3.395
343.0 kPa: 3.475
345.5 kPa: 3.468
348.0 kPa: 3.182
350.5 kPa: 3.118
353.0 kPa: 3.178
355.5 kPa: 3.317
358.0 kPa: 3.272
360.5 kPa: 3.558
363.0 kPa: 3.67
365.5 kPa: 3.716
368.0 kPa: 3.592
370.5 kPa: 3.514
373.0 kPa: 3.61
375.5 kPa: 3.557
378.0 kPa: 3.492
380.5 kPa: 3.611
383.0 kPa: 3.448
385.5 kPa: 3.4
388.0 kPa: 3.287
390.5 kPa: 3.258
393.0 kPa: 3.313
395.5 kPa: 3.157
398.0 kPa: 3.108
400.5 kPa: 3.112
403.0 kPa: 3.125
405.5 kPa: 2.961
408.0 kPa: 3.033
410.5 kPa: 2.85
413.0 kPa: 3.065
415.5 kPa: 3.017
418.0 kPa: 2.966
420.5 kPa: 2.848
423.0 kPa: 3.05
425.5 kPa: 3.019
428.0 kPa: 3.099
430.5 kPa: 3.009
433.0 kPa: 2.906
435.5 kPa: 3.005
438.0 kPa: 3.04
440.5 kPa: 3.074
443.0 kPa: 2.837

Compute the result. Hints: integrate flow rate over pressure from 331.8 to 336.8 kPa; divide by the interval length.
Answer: 3.23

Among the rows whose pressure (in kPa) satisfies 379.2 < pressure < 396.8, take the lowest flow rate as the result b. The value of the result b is 3.157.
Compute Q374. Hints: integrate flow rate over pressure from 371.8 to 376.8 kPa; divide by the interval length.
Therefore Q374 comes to 3.58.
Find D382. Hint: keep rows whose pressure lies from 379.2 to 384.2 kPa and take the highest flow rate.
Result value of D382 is 3.611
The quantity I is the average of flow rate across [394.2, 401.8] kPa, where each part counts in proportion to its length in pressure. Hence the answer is 3.13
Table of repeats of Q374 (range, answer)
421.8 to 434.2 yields 3.02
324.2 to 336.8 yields 3.17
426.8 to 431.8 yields 3.05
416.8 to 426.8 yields 2.97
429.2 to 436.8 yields 2.97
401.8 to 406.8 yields 3.04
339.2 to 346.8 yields 3.44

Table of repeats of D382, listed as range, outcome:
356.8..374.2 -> 3.716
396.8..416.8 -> 3.125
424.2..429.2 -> 3.099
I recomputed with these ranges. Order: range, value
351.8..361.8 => 3.33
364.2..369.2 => 3.65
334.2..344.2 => 3.4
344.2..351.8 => 3.26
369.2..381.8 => 3.56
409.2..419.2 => 2.97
